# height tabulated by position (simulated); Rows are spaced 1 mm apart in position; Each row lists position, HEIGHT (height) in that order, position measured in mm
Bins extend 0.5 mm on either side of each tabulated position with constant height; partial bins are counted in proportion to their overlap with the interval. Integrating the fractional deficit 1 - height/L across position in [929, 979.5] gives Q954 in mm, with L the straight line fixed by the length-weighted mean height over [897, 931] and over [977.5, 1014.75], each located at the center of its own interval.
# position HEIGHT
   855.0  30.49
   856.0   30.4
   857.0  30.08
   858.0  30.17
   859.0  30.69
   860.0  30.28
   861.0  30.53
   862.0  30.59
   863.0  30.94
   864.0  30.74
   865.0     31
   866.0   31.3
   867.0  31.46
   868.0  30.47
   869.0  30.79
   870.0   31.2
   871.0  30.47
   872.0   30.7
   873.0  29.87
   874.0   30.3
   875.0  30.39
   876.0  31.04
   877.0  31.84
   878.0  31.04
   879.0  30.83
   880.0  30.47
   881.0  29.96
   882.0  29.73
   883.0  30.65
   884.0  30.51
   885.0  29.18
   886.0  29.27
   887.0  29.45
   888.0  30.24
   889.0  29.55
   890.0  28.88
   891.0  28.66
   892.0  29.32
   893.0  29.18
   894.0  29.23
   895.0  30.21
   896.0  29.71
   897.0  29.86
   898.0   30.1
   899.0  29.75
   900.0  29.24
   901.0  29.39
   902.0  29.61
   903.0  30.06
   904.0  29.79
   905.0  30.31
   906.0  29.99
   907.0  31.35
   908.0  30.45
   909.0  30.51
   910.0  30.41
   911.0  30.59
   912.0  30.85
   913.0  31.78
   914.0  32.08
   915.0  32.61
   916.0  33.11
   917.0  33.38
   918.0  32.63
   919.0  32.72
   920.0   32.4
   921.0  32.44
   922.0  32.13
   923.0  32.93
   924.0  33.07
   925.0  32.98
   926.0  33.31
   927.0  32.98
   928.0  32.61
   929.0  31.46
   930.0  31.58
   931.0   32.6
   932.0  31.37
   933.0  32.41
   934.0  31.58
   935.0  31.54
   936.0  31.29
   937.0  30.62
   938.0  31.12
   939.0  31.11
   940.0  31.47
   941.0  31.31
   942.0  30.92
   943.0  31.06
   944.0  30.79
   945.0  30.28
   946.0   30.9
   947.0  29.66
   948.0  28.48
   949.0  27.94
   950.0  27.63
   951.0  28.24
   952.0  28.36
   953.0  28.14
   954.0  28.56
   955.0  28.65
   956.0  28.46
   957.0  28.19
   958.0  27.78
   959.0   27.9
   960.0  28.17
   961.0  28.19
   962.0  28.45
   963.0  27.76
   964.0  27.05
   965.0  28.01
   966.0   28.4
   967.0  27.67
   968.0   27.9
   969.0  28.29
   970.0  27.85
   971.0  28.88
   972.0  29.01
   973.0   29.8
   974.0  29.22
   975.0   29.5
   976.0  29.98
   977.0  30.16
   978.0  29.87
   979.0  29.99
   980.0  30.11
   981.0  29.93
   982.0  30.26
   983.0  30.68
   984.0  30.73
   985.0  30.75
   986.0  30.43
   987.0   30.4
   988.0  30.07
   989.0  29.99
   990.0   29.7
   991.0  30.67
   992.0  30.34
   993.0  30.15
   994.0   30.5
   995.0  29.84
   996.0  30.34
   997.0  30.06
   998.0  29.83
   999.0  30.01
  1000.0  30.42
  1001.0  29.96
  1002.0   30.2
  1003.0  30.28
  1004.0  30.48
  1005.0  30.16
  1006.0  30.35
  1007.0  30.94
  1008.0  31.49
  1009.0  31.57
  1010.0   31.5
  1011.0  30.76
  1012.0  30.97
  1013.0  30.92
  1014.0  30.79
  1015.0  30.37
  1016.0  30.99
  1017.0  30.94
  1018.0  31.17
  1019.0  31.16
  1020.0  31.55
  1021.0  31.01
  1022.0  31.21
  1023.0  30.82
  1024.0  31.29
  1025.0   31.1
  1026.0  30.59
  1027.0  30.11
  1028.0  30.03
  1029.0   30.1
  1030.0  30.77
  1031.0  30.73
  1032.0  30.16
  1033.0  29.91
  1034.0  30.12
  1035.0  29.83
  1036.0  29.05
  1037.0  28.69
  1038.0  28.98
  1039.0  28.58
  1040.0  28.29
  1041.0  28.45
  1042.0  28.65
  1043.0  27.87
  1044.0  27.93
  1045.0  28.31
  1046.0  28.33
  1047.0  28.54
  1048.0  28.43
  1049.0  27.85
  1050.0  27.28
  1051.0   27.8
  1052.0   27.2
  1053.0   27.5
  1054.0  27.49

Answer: 2.4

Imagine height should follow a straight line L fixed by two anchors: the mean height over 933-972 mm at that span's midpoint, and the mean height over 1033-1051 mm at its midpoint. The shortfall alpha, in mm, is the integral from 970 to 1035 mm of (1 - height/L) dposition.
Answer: -3.5 mm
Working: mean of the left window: 29.2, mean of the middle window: 30.4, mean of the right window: 28.6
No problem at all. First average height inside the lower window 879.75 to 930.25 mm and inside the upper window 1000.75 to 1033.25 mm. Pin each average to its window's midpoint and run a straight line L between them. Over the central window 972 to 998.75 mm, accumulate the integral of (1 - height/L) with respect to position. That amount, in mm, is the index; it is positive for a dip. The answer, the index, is 0.58 mm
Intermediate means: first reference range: 30.8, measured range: 30.1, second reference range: 30.8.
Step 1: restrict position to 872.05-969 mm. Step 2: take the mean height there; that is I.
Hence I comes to 30.3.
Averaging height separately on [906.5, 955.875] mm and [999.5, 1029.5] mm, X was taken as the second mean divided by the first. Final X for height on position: 0.99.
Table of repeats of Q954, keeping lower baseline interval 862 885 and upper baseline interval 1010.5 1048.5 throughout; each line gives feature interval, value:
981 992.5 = -0.1 mm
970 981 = 0.2 mm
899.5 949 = -1.5 mm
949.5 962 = 0.9 mm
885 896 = 0.4 mm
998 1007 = -0.1 mm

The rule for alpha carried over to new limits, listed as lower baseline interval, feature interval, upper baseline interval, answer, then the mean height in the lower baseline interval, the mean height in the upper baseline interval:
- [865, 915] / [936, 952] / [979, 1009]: 0.1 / 30.3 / 30.3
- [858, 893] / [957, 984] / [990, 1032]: 1.5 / 30.3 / 30.6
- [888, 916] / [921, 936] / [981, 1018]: -1.0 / 30.2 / 30.5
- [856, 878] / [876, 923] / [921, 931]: 1.7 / 30.7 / 32.6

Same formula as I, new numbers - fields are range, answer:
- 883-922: 30.5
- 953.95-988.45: 29.1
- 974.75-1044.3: 30.2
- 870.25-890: 30.3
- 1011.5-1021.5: 31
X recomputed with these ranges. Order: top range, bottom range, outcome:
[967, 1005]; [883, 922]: 0.98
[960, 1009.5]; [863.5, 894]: 0.98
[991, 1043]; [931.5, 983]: 1.03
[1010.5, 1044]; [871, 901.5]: 1.01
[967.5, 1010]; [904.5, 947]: 0.95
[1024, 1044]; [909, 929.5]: 0.92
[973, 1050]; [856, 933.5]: 0.97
